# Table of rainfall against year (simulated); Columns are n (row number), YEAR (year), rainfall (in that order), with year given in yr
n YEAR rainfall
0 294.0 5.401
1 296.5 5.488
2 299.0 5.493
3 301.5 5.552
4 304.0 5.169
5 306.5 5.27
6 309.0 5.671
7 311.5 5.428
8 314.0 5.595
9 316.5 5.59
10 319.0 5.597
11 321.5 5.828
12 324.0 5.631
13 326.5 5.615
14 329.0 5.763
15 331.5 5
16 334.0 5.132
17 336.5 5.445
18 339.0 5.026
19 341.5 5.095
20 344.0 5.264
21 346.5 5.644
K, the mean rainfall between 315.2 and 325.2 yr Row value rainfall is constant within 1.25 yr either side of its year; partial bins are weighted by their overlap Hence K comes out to 5.66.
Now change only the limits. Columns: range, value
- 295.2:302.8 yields 5.51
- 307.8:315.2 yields 5.56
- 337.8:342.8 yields 5.06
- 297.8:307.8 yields 5.37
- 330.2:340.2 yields 5.15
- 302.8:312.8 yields 5.39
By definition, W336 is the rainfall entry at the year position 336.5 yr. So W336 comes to 5.445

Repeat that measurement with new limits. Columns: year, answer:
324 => 5.631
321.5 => 5.828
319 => 5.597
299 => 5.493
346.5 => 5.644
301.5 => 5.552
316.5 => 5.59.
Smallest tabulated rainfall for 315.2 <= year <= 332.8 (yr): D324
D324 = 5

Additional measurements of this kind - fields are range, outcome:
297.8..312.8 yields 5.169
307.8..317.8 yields 5.428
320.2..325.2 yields 5.631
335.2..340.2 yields 5.026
